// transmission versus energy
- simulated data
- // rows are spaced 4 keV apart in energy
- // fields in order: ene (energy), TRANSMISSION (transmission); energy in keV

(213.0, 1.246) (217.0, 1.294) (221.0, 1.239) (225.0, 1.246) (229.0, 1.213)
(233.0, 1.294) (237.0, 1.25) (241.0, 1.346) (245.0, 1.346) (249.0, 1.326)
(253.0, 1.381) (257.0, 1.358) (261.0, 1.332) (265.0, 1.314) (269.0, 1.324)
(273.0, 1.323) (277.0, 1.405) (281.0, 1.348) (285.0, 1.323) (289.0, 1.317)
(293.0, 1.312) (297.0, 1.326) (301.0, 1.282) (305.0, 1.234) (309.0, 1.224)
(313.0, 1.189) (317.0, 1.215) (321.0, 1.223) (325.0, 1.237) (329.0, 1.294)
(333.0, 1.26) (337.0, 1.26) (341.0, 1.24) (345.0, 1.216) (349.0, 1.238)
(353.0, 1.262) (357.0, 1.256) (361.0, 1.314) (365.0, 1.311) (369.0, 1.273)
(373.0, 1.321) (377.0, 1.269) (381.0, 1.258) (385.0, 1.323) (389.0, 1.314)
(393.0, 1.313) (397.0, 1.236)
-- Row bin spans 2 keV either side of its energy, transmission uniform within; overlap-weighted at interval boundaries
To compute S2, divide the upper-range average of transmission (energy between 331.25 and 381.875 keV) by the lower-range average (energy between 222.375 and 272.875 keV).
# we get 0.97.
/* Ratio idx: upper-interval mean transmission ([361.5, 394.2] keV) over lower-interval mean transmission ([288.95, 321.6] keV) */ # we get 1.03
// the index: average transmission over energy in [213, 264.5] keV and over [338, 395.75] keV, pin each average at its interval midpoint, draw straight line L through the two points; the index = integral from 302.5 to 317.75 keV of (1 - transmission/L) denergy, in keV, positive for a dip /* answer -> 0.83 keV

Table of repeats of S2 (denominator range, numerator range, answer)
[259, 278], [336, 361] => 0.94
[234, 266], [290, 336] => 0.94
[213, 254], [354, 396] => 1.00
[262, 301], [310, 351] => 0.93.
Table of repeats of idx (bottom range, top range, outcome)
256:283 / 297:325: 0.92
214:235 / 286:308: 1.03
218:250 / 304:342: 0.97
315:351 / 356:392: 1.04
